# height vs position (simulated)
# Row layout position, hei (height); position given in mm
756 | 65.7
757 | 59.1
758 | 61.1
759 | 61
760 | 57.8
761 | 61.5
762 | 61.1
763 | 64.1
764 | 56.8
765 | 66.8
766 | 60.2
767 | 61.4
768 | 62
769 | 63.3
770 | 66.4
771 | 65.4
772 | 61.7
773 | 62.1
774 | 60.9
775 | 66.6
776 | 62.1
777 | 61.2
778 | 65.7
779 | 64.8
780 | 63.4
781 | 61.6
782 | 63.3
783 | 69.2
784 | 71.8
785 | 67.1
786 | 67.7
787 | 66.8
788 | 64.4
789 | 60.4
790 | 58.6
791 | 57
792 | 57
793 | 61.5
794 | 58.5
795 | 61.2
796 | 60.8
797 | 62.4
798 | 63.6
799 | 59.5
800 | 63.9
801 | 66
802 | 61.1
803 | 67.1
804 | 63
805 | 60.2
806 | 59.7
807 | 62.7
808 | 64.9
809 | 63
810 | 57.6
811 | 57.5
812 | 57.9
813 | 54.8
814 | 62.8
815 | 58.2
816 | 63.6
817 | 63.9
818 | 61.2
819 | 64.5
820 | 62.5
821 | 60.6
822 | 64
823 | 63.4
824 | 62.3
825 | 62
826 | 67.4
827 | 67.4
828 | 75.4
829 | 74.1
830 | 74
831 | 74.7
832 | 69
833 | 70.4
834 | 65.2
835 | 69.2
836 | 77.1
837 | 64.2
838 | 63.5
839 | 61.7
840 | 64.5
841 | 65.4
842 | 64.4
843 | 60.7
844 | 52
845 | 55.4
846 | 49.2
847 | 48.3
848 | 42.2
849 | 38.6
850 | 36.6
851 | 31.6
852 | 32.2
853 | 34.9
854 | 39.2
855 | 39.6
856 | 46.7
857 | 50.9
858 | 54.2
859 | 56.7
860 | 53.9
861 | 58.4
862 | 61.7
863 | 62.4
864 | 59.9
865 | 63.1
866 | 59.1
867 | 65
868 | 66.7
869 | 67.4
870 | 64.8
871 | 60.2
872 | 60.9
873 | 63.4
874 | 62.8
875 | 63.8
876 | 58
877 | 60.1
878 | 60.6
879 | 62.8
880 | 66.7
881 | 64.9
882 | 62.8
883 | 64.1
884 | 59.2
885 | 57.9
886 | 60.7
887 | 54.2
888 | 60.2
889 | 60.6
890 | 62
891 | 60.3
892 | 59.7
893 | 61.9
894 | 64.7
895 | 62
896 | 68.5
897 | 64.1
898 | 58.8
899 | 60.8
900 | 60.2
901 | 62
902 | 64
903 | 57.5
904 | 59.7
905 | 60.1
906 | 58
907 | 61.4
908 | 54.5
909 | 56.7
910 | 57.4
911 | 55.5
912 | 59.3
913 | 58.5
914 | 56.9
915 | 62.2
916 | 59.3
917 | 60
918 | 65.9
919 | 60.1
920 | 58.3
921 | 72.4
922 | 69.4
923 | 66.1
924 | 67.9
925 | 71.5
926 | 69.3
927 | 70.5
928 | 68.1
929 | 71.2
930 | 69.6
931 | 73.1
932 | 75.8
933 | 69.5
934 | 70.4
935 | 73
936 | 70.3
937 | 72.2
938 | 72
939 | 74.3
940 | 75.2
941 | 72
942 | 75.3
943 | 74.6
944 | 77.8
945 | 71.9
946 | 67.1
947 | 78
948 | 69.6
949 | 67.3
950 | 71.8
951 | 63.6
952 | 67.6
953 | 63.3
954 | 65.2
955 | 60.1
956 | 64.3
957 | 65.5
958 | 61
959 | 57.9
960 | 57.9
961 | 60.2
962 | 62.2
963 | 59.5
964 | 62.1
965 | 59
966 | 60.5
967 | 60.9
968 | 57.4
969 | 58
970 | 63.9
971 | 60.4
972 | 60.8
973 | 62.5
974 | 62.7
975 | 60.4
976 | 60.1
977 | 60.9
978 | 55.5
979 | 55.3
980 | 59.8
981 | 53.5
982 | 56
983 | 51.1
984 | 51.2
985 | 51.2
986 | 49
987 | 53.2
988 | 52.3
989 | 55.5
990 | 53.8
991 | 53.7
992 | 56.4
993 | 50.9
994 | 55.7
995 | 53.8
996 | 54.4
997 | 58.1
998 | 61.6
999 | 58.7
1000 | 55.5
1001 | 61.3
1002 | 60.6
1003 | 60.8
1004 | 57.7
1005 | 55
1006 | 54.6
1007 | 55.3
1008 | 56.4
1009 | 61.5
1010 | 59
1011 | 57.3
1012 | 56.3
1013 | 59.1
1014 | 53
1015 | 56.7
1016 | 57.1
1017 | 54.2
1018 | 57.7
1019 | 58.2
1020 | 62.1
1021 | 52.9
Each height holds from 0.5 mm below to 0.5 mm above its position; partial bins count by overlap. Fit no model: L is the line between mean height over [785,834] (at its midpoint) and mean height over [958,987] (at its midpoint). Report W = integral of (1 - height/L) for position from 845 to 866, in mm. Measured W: 4.56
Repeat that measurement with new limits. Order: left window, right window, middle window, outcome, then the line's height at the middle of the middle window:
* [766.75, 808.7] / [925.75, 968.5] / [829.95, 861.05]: 4.7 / 64.7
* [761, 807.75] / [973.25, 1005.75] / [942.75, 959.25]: -2.9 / 57.4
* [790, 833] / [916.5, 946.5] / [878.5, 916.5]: 4.3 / 68.2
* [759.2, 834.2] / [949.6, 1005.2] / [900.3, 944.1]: -4.3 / 60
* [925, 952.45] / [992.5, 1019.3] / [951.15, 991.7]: 3.7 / 64.5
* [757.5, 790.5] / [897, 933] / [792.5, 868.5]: 4.5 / 63.3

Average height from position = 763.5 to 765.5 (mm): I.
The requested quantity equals 61.8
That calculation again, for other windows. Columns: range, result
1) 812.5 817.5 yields 60.7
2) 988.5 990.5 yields 54.6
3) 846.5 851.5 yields 39.5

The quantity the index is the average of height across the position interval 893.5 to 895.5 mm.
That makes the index 63.4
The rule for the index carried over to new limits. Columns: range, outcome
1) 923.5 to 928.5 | 69.5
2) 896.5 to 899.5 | 61.2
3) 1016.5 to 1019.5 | 56.7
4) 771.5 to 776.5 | 62.7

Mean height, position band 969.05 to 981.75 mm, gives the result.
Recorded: 59.5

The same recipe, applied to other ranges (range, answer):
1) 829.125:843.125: 67.8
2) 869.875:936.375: 63.1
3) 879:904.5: 61.5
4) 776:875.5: 60.5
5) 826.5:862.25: 56.7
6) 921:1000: 63.3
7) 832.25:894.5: 57.9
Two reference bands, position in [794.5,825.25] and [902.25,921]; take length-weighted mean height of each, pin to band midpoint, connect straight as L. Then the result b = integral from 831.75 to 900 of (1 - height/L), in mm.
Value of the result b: 2.3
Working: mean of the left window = 61.8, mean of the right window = 59.4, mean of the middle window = 58.4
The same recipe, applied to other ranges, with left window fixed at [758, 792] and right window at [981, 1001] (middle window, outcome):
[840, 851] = 1.7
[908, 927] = -1.7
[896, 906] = -0.5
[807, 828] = -0.3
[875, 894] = -0.8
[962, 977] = -1.4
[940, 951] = -3.1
